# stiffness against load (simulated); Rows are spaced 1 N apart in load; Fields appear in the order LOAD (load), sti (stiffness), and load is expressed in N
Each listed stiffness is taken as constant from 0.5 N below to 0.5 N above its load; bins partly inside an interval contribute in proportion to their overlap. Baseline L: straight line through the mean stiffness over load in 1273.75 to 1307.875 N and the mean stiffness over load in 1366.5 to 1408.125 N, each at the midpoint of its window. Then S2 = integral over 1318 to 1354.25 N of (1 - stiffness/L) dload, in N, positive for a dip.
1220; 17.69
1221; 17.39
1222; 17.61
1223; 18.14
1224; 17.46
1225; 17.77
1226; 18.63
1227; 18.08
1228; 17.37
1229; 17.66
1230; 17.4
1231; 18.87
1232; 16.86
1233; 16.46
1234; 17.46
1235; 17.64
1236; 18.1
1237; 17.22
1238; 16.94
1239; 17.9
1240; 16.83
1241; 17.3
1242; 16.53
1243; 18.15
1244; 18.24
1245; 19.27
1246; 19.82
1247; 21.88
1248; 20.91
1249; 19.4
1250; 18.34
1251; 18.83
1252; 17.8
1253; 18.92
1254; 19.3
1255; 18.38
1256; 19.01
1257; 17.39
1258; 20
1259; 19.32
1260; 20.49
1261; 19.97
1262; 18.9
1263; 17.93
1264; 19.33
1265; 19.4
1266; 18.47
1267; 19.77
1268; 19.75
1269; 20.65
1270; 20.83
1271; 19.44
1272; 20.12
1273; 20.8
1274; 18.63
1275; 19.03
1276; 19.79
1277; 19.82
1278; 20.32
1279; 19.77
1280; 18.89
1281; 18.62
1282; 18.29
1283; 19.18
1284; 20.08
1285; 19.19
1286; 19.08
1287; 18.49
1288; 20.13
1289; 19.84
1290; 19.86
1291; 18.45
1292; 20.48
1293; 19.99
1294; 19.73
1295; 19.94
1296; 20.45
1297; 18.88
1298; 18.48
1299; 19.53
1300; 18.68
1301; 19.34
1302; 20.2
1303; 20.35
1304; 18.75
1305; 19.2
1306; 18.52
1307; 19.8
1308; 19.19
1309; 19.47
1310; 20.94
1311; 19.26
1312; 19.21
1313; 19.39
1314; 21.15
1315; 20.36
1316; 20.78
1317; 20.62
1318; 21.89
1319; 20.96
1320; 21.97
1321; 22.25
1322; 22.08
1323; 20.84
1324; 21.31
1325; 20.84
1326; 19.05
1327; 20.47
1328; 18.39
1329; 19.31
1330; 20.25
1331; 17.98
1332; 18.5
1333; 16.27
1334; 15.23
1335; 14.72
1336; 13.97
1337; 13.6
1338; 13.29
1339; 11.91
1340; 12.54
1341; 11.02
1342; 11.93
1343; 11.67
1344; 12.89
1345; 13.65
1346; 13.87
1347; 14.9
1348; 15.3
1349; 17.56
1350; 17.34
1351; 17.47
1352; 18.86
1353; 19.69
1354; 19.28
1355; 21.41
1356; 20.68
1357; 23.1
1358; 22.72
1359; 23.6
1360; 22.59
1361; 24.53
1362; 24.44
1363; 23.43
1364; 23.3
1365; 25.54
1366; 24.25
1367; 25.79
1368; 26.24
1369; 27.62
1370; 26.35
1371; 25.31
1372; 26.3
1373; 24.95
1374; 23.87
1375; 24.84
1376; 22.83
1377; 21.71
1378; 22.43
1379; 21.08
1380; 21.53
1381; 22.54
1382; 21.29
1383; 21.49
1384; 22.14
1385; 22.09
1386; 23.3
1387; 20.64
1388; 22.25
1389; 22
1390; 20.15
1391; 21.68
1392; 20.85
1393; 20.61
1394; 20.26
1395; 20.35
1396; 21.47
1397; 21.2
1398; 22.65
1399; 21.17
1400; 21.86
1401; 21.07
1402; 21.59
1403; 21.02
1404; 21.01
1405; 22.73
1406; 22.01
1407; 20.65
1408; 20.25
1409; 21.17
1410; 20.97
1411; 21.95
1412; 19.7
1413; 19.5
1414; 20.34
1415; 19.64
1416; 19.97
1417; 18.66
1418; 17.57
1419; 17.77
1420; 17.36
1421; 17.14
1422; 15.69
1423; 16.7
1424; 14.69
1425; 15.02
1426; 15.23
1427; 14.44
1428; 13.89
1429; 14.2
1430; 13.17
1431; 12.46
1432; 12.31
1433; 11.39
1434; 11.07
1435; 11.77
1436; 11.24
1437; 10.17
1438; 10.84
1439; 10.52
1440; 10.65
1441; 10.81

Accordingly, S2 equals 6.55 N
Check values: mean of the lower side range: 19.4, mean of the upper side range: 22.4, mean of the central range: 17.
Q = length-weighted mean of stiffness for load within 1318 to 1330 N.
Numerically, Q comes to 20.7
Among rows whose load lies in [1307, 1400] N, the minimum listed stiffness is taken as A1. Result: 11.02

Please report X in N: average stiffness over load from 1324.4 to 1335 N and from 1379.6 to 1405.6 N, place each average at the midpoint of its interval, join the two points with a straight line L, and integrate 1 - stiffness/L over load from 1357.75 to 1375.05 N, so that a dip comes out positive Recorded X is -3.88 N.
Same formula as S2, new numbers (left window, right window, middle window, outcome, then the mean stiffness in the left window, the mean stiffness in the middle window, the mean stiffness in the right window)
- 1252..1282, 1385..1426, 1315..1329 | -0.8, 19.4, 20.8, 20.1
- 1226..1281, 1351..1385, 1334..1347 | 5.3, 18.8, 13.1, 23.1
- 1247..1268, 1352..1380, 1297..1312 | 1.2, 19.2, 19.4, 23.5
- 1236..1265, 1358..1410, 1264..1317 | 0.8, 18.7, 19.6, 22.6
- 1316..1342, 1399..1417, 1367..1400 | -4.5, 17.9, 22.6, 20.9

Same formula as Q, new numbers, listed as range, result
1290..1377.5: 19.8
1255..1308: 19.4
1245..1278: 19.5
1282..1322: 19.9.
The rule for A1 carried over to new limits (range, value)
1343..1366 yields 11.67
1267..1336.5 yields 13.97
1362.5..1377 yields 21.71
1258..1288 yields 17.93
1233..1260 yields 16.46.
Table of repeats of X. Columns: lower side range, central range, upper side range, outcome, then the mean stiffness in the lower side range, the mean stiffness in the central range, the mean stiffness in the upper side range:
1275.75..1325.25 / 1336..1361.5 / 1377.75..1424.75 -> 4.1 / 19.9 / 17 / 20.5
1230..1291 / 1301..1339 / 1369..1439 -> 0.0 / 18.9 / 19.1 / 19.4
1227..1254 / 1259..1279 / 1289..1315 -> -0.9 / 18.2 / 19.6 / 19.6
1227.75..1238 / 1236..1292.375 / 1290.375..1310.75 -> -2.1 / 17.5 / 19.1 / 19.5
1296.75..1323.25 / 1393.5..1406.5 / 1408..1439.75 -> -3.7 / 20.1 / 21.4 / 15.7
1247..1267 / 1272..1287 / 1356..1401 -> 0.3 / 19.1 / 19.4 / 22.9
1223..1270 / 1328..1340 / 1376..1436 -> 1.9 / 18.5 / 15.9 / 19.1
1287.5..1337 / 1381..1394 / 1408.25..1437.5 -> -3.3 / 19.5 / 21.5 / 16.1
